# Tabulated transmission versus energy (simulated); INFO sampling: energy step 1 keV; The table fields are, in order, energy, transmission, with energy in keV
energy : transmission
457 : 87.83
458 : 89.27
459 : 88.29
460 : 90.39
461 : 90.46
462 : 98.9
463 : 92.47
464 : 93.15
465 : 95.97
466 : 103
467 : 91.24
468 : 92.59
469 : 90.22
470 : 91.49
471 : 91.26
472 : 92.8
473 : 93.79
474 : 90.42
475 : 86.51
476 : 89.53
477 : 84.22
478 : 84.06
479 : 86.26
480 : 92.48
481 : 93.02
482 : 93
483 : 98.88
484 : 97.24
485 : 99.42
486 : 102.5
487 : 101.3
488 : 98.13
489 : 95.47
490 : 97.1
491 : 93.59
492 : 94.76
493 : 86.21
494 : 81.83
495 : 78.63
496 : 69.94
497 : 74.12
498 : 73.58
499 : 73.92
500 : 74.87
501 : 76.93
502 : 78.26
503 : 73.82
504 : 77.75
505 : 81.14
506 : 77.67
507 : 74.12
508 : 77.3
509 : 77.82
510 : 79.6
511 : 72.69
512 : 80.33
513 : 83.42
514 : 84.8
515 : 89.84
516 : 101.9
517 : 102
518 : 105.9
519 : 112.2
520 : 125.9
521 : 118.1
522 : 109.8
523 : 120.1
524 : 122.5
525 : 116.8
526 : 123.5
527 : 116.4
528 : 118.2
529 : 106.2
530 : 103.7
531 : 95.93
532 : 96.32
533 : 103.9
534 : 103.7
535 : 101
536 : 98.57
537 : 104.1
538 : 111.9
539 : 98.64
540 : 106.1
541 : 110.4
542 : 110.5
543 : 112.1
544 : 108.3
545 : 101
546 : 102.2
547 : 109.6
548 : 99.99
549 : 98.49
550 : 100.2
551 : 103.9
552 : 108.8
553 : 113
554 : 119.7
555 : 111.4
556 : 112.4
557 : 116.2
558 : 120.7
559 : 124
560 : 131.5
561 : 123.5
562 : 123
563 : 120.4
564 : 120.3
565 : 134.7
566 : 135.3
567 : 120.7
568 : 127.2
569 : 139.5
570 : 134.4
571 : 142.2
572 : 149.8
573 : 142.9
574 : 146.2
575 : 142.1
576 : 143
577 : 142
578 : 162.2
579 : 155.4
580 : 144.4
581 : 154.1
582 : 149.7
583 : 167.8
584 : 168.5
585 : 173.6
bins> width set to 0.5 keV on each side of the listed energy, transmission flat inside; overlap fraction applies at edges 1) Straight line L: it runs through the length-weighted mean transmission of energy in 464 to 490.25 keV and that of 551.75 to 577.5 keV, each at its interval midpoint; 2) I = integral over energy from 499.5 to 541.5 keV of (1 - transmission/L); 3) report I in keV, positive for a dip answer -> 5.2 keV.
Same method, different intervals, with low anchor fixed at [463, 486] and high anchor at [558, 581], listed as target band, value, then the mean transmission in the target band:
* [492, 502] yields 2.5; 77.7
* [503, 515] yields 3.3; 79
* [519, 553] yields 3.5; 108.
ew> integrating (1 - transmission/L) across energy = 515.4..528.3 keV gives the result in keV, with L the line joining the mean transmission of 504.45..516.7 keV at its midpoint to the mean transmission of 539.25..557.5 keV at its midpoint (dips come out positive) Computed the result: -3.6 keV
